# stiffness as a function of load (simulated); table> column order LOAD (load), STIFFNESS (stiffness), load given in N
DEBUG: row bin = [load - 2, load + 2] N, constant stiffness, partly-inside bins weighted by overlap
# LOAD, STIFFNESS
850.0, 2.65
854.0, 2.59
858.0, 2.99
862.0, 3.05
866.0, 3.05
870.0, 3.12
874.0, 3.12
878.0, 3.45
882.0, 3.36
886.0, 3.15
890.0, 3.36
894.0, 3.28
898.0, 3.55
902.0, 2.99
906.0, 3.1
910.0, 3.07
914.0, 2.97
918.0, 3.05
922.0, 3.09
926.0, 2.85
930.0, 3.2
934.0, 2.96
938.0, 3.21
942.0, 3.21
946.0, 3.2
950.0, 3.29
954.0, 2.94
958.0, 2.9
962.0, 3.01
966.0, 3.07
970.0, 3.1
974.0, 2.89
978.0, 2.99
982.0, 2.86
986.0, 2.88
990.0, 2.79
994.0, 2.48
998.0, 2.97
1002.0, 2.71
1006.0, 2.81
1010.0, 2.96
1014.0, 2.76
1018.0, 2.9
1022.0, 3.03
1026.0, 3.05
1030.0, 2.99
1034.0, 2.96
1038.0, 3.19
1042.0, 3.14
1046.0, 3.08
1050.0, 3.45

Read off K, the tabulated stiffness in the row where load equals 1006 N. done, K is 2.81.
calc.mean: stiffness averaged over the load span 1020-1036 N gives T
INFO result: 3.01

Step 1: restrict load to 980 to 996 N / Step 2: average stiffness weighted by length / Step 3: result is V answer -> 2.75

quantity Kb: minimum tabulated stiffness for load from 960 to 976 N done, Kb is 2.89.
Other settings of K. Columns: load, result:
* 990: 2.79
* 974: 2.89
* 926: 2.85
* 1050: 3.45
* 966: 3.07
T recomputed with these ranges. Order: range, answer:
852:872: 2.96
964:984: 2.98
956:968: 2.99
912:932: 3.03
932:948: 3.14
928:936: 3.08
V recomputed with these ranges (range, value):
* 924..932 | 3.03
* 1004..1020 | 2.86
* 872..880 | 3.29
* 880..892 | 3.29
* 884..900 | 3.33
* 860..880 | 3.16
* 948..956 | 3.12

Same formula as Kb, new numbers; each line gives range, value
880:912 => 2.99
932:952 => 2.96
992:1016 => 2.48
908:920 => 2.97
